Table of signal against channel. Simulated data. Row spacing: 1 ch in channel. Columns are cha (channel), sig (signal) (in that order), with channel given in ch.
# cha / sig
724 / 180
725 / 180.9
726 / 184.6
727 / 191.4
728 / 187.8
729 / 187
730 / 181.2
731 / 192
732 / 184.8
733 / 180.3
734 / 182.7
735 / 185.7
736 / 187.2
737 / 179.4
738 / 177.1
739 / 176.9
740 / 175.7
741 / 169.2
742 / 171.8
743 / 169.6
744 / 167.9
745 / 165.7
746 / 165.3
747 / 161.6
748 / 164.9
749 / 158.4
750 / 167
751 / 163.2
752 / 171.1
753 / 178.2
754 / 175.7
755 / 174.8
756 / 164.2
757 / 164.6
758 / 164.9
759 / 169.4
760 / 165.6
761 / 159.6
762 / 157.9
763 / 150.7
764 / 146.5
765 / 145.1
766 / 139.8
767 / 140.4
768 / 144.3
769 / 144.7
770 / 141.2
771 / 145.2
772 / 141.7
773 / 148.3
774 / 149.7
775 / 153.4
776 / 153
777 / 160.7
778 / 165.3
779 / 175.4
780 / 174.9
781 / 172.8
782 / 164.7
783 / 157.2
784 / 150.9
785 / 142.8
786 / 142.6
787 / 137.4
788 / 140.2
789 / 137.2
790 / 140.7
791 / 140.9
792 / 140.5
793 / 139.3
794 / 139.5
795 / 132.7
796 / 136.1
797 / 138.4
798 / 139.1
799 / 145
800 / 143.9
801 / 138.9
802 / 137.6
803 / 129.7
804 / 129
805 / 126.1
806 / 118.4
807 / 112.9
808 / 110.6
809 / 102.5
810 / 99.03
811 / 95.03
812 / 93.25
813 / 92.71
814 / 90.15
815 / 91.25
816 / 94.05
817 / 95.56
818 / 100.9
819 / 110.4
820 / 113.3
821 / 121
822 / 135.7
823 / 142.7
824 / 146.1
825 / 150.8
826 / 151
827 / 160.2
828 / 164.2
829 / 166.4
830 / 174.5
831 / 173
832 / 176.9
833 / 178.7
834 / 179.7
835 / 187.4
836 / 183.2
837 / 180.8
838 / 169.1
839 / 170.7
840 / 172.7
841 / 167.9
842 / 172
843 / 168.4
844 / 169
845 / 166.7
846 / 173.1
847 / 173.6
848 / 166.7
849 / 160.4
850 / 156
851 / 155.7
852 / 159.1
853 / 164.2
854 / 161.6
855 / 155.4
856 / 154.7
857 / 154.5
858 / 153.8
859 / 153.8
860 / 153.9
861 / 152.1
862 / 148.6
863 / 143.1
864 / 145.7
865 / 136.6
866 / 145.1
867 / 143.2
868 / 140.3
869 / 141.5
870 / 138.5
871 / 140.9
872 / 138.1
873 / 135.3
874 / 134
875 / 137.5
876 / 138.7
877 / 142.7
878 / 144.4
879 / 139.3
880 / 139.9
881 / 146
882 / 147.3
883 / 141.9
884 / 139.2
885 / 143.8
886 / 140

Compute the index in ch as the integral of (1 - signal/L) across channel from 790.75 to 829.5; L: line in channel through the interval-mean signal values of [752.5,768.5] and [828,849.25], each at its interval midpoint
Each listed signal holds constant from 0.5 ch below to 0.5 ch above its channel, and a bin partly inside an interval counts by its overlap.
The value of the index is 9.7 ch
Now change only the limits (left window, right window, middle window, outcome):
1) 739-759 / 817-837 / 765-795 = 2.5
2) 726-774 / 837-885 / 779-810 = 4.3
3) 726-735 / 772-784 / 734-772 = 2.3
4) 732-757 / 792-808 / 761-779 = 0.5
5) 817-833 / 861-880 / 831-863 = -5.0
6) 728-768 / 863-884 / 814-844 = -0.1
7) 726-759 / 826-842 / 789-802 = 2.6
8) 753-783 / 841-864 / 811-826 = 4.3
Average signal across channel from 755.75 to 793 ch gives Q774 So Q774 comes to 152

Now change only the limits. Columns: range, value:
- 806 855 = 146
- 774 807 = 145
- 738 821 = 144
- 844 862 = 160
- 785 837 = 135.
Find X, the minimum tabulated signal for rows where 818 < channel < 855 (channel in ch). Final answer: 100.9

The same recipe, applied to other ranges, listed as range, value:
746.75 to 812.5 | 93.25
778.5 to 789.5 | 137.2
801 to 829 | 90.15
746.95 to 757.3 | 158.4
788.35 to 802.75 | 132.7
